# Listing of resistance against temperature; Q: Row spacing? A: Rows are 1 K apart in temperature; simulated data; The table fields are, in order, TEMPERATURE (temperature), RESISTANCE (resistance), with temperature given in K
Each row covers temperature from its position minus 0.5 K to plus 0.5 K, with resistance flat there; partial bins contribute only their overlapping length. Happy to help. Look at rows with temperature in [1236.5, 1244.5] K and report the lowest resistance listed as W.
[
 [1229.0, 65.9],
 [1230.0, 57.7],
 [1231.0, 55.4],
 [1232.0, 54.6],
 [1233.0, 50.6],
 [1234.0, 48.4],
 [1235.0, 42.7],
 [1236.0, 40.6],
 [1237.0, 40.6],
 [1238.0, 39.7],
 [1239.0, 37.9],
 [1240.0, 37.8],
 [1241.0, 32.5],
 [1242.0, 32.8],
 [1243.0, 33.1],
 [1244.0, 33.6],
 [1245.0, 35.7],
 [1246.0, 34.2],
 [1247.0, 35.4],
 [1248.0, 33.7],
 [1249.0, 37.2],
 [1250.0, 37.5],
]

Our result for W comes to 32.5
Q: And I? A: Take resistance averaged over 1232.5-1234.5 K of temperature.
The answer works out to 49.5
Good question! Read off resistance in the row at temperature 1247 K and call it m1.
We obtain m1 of 35.4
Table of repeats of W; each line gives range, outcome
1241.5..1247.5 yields 32.8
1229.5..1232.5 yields 54.6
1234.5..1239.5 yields 37.9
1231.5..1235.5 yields 42.7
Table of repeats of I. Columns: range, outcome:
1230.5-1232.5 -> 55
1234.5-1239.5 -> 40.3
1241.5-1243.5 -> 33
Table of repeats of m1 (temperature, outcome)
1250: 37.5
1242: 32.8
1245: 35.7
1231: 55.4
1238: 39.7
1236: 40.6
